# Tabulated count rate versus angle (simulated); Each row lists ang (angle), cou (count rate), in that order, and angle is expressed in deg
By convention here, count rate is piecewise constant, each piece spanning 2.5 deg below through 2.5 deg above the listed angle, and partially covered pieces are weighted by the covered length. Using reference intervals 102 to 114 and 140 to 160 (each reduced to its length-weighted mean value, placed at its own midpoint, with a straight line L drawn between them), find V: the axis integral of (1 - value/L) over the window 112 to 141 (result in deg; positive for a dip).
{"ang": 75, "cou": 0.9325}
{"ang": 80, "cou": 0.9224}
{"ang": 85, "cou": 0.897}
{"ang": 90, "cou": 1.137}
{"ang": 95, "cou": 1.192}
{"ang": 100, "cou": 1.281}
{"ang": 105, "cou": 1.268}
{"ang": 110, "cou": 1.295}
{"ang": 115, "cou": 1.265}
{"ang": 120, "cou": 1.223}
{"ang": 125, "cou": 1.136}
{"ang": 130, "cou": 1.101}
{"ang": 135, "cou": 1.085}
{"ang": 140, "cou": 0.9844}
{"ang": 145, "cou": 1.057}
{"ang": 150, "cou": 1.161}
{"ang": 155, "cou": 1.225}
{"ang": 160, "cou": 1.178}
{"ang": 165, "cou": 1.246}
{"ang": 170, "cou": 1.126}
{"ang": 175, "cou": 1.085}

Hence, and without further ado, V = 1.7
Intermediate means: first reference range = 1.28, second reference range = 1.13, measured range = 1.14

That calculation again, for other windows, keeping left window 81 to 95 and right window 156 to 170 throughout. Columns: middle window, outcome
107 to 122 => -2.3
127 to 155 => 1.4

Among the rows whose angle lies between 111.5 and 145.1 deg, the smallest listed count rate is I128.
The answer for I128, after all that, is 0.9844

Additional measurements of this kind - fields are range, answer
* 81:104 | 0.897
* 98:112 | 1.268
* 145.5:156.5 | 1.161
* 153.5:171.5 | 1.126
